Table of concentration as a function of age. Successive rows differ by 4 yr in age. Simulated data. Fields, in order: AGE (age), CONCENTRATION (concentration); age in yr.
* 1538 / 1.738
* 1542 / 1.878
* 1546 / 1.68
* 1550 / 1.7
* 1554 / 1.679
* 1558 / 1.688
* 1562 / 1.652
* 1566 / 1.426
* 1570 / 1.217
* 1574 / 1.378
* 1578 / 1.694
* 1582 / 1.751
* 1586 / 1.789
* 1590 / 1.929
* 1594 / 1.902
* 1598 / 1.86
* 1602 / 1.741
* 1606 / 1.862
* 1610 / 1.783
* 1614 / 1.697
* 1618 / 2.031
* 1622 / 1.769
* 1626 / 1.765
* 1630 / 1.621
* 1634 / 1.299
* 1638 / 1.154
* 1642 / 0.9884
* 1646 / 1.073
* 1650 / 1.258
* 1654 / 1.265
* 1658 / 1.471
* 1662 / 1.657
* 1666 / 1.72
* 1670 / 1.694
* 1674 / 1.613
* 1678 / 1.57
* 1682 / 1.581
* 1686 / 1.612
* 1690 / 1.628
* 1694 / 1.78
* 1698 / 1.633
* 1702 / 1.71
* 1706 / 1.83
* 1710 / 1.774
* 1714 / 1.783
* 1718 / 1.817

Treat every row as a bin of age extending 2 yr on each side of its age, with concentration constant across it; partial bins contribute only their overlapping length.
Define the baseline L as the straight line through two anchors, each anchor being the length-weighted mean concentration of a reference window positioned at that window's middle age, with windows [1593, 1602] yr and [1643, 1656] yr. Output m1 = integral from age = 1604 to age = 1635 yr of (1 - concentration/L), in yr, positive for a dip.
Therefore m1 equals -3.5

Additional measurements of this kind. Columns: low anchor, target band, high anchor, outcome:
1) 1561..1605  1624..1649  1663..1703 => 5.2 yr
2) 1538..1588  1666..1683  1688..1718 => 0.9 yr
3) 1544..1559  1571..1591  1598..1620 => 1.0 yr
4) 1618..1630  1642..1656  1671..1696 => 4.5 yr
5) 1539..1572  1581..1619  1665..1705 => -4.7 yr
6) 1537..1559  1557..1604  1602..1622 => 2.9 yr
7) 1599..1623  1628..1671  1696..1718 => 10.0 yr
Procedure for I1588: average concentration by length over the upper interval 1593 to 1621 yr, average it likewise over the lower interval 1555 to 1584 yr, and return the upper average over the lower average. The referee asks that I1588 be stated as 1.2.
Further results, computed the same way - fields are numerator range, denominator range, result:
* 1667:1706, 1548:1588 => 1.04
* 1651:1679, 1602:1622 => 0.85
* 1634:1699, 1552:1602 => 0.88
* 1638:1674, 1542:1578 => 0.88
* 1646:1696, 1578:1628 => 0.85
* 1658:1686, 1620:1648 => 1.18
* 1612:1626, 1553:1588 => 1.15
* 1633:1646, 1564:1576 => 0.84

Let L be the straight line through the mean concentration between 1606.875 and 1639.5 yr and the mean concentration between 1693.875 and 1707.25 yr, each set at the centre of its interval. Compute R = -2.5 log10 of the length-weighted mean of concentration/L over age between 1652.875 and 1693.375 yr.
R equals 0.07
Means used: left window 1.65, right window 1.73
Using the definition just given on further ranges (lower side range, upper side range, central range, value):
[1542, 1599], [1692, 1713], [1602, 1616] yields -0.051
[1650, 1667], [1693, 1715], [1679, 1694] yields 0.014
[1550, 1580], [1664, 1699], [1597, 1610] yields -0.150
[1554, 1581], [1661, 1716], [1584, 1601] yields -0.190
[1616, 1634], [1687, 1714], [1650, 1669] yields 0.151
